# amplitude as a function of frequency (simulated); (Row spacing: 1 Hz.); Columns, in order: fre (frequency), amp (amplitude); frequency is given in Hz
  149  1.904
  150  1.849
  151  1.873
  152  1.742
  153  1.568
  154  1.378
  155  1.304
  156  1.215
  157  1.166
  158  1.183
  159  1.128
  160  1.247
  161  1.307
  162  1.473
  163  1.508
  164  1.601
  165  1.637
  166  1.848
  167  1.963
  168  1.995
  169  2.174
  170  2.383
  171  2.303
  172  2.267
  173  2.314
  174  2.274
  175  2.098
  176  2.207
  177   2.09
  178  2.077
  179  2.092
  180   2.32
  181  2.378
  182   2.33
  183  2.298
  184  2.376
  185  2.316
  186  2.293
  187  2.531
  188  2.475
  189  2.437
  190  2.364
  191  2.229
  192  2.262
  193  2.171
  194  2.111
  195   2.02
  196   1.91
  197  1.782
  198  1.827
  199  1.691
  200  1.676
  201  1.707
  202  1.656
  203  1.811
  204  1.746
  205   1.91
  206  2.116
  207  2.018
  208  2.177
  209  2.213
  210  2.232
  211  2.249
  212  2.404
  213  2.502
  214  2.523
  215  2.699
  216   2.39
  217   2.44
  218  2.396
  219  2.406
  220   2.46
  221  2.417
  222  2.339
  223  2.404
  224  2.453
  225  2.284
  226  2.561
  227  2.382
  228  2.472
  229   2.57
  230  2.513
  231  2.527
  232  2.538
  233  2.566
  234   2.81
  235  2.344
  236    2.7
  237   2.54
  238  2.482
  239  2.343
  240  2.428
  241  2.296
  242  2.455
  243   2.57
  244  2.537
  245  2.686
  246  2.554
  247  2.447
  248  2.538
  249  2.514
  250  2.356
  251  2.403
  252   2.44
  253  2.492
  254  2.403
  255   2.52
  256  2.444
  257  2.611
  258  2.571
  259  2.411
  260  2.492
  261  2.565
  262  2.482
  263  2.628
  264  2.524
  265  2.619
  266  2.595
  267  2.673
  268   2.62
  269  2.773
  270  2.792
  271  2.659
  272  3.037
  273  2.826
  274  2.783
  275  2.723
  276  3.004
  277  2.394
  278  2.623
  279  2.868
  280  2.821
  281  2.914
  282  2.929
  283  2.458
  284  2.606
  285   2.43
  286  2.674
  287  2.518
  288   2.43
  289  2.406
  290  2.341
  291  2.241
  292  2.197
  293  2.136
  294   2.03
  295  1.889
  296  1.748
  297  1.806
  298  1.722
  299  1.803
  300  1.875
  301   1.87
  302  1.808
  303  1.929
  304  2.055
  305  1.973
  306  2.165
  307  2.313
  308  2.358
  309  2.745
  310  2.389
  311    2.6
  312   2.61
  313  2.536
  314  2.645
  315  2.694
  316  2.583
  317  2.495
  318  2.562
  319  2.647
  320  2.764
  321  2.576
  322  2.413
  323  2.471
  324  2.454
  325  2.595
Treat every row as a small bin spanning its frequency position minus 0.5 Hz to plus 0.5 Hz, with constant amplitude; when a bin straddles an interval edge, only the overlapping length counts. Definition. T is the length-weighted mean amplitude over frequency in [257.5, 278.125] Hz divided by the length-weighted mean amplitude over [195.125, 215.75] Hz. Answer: 1.3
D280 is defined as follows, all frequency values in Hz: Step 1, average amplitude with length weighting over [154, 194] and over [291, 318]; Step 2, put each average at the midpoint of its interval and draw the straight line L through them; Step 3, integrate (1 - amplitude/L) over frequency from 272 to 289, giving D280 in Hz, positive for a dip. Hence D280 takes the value -4.2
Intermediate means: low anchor 1.98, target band 2.69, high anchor 2.2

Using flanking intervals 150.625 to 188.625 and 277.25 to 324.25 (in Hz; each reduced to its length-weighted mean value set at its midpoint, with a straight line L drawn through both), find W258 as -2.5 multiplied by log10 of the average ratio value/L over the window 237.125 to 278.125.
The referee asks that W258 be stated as -0.16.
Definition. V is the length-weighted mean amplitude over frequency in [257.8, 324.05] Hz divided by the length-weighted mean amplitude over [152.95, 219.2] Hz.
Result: 1.21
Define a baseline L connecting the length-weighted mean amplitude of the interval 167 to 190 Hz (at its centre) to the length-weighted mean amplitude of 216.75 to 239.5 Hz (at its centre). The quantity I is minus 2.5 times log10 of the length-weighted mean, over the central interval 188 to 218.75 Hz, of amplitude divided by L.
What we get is 0.12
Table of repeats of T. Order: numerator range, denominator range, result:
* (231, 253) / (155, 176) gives 1.43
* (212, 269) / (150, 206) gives 1.30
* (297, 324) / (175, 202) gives 1.08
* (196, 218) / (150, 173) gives 1.25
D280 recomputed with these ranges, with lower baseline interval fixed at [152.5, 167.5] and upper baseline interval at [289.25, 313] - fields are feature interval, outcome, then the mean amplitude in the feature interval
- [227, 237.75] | -4.6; 2.55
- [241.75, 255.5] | -4.6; 2.49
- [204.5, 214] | -3.1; 2.22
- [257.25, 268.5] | -3.6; 2.56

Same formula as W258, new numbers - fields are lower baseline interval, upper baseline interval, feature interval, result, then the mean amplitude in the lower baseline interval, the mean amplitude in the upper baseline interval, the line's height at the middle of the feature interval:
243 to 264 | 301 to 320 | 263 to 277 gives -0.105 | 2.51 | 2.39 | 2.47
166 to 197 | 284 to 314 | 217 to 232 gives -0.106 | 2.22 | 2.21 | 2.22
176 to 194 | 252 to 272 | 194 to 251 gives 0.056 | 2.29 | 2.58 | 2.43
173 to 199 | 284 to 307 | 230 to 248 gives -0.168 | 2.2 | 2.11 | 2.16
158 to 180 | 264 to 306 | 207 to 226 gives -0.135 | 1.9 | 2.4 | 2.1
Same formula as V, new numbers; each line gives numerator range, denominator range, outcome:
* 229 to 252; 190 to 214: 1.23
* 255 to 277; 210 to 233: 1.08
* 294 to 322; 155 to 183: 1.21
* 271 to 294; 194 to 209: 1.38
